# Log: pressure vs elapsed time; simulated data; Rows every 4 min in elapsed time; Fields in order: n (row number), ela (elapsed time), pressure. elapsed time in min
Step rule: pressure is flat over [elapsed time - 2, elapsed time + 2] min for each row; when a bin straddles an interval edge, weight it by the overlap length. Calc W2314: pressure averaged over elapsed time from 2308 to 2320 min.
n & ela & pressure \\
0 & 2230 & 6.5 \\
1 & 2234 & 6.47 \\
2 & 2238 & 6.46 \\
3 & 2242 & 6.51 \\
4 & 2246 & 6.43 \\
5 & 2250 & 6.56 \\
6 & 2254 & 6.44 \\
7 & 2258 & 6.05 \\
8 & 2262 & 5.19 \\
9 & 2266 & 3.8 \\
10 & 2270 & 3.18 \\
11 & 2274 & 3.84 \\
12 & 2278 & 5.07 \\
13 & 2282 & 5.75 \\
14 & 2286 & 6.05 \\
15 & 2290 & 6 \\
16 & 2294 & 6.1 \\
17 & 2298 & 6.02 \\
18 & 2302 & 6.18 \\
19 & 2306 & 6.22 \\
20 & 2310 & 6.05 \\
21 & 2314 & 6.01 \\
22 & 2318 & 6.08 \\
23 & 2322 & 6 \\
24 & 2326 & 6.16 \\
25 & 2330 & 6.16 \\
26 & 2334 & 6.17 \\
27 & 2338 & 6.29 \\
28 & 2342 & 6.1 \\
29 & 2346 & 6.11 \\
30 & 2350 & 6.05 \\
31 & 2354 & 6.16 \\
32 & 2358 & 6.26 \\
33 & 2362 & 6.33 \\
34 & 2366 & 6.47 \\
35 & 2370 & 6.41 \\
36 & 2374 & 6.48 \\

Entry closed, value 6.05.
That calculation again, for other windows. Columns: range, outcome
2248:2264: 6.06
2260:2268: 4.5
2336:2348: 6.17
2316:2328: 6.08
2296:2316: 6.1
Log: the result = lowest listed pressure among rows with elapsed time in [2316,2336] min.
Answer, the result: 6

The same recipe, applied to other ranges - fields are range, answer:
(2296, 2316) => 6.01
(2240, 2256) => 6.43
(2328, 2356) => 6.05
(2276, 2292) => 5.07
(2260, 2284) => 3.18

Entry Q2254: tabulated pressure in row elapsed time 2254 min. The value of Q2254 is 6.44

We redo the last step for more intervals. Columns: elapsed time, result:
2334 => 6.17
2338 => 6.29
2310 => 6.05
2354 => 6.16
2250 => 6.56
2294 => 6.1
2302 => 6.18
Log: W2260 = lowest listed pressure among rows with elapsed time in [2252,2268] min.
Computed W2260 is 3.8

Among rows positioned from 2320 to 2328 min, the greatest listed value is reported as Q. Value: 6.16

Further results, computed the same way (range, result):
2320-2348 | 6.29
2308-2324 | 6.08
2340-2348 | 6.11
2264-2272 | 3.8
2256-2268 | 6.05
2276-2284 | 5.75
